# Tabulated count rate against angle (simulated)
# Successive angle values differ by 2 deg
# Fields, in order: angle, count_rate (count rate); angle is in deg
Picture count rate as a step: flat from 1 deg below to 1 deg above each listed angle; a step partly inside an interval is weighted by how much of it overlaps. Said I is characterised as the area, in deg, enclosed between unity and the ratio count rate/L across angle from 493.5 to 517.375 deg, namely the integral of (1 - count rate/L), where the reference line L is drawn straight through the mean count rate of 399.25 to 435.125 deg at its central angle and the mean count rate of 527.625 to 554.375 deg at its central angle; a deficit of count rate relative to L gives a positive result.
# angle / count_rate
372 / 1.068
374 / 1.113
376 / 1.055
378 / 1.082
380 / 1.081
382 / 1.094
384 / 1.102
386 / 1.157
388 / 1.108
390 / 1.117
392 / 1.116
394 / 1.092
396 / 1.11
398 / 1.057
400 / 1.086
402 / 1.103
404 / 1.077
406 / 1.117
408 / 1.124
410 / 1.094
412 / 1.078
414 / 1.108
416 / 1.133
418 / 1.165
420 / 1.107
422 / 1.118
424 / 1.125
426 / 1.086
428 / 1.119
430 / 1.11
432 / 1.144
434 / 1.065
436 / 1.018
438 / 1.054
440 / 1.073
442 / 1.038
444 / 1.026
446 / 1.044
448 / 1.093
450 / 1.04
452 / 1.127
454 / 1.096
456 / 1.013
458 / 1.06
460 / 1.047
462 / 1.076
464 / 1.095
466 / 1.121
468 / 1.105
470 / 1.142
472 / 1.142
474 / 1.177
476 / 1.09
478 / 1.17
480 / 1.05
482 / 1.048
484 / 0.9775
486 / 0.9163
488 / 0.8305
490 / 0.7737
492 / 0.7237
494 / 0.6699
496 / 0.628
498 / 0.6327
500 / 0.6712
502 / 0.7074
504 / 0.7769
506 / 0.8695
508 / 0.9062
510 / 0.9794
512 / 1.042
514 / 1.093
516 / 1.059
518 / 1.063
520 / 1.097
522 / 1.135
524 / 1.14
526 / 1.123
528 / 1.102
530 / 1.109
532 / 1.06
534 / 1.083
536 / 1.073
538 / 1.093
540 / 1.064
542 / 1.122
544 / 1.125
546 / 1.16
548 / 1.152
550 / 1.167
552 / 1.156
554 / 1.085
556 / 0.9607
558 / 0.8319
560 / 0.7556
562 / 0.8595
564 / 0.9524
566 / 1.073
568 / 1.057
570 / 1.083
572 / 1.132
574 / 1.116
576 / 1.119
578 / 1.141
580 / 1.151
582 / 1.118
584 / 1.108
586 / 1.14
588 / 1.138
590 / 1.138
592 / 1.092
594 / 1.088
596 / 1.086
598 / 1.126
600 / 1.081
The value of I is 5.7 deg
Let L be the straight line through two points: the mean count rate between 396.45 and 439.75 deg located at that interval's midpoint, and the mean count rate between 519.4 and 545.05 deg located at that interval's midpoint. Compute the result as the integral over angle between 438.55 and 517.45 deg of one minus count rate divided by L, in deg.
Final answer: 8.75 deg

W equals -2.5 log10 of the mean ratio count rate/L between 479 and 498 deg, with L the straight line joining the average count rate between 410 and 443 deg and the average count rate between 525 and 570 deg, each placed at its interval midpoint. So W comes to 0.27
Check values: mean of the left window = 1.1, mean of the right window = 1.05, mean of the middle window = 0.835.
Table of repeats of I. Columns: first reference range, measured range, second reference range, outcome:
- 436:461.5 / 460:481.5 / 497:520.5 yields -2.4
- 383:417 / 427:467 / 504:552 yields 0.8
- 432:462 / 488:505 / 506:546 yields 5.8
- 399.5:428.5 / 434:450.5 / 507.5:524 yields 0.7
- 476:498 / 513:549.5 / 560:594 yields -4.8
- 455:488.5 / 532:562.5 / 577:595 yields 1.5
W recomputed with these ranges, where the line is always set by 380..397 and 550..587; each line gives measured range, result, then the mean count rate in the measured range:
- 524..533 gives -0.04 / 1.1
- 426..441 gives 0.01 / 1.08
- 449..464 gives 0.02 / 1.07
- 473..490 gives 0.06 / 1.02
